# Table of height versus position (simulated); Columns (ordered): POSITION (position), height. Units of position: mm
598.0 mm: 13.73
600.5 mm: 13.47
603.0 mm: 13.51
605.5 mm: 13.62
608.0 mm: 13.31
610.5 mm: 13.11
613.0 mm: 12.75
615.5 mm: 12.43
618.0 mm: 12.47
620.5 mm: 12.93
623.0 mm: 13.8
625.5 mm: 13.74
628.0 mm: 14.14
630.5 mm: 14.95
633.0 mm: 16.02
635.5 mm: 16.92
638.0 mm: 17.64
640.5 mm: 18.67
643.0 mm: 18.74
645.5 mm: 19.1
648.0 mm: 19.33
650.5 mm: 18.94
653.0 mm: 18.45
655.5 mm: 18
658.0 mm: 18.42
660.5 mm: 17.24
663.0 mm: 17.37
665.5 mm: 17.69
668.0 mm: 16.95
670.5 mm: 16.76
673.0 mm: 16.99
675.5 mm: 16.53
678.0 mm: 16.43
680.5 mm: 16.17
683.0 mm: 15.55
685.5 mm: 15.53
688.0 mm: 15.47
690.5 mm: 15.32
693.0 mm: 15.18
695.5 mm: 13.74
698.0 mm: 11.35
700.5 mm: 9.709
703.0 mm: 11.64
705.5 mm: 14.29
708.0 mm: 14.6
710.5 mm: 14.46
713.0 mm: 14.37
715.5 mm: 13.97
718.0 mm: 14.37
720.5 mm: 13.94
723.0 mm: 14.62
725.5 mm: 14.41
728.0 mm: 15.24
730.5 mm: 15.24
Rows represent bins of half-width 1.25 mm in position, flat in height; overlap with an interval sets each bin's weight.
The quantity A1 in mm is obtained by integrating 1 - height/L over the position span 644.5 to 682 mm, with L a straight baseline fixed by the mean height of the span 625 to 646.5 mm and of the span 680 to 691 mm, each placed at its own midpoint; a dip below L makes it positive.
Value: -3.47 mm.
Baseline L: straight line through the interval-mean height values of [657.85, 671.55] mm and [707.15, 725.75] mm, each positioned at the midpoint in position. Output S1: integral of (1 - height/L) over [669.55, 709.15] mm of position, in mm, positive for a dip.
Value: 3.1 mm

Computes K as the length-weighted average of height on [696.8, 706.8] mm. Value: 11.8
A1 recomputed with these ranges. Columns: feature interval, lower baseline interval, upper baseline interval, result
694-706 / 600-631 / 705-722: 1.8 mm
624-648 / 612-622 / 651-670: -2.9 mm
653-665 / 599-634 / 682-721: -3.5 mm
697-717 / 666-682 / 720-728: 2.8 mm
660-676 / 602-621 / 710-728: -3.9 mm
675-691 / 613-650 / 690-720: -1.9 mm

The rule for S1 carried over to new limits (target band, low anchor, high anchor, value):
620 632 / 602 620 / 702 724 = -0.8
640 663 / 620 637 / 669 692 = -4.7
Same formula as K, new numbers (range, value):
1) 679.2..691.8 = 15.6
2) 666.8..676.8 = 16.8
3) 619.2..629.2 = 13.6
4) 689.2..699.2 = 13.9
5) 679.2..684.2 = 15.9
